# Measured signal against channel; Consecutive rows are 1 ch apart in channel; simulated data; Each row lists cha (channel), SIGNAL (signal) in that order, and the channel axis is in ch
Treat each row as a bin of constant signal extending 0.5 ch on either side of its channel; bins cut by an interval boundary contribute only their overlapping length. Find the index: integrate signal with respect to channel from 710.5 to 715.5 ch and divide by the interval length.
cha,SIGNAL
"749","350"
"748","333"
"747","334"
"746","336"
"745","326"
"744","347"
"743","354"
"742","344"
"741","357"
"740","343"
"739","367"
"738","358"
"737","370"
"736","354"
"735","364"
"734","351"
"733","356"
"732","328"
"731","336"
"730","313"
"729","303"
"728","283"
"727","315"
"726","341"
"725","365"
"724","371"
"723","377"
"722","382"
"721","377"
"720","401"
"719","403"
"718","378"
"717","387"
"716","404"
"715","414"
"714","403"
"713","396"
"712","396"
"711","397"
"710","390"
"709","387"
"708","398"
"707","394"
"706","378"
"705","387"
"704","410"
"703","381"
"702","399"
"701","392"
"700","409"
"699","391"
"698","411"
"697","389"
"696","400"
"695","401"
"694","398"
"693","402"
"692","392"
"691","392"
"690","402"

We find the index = 401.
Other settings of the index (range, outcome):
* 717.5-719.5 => 390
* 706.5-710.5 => 392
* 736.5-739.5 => 365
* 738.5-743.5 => 353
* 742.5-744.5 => 350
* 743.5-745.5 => 336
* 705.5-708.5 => 390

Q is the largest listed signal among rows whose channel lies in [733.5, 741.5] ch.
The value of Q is 370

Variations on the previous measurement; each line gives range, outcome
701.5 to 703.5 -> 399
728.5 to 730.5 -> 313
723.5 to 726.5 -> 371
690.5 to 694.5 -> 402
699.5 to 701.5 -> 409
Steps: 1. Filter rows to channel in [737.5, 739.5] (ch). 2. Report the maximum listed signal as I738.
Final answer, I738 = 367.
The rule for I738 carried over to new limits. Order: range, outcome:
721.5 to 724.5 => 382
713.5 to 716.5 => 414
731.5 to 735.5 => 364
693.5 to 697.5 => 401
